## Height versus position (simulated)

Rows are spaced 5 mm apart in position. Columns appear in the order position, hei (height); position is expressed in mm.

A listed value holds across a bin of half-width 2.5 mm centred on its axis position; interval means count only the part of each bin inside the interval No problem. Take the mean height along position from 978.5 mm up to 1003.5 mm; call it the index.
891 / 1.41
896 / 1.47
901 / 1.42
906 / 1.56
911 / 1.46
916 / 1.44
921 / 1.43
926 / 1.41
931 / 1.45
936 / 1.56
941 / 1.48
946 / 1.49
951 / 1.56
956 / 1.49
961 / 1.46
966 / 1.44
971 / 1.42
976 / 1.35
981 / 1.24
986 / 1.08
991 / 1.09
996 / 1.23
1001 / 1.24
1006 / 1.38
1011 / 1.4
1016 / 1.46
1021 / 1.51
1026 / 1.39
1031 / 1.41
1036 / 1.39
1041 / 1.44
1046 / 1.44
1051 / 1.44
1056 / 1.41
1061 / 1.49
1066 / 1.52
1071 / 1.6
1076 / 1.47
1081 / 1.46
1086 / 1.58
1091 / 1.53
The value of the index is 1.18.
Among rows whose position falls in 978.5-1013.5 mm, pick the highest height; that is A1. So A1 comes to 1.4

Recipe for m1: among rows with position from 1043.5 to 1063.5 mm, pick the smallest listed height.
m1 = 1.41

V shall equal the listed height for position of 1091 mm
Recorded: 1.53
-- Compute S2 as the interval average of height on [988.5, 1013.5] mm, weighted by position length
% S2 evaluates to 1.27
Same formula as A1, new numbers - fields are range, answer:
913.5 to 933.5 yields 1.45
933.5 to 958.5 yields 1.56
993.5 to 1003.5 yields 1.24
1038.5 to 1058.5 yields 1.44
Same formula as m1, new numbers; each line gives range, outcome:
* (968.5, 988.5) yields 1.08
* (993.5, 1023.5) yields 1.23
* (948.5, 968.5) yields 1.44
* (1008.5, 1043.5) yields 1.39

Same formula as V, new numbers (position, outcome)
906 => 1.56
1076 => 1.47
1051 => 1.44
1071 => 1.6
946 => 1.49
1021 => 1.51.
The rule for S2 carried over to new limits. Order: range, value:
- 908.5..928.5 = 1.44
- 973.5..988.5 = 1.22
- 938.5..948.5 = 1.49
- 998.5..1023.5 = 1.4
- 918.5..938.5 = 1.46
